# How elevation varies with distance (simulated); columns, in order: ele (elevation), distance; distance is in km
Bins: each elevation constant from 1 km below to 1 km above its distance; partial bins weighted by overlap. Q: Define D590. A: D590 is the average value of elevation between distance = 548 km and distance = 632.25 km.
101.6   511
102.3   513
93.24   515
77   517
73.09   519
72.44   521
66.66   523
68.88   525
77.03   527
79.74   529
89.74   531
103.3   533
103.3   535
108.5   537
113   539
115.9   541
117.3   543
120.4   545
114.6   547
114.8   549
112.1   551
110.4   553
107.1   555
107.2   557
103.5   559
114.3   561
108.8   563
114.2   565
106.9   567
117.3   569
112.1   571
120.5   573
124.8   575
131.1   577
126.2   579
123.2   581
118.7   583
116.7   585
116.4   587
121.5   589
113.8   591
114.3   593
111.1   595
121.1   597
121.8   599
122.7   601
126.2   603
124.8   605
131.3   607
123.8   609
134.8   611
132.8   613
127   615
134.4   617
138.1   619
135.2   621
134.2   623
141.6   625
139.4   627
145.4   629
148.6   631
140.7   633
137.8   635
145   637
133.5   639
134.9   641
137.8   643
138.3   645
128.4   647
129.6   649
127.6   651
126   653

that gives 123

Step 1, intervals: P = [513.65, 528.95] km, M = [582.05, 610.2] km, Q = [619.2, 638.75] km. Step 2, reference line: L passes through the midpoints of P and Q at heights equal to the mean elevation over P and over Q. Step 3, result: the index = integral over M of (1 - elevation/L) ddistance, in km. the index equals 0.11 km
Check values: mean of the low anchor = 76.4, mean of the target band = 120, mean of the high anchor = 140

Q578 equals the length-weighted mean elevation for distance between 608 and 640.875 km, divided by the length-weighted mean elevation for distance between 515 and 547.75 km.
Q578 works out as 1.5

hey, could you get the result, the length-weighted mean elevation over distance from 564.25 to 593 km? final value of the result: 119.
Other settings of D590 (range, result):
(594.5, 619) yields 127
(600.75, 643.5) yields 135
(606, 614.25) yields 131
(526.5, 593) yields 112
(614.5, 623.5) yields 134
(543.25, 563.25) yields 112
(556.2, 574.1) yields 112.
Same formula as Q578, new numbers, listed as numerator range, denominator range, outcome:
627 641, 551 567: 1.29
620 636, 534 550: 1.24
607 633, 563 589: 1.15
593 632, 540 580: 1.14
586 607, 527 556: 1.12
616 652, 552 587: 1.19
